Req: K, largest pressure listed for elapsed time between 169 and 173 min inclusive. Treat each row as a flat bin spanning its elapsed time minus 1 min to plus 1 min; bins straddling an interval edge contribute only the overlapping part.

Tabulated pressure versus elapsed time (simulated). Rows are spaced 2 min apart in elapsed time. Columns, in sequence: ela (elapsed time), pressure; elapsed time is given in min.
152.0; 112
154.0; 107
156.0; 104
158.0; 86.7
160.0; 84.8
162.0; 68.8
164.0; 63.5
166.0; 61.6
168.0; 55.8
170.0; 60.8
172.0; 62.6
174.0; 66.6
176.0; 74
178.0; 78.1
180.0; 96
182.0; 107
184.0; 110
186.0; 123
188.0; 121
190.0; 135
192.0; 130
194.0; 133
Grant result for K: 62.6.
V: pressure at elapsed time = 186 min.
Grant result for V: 123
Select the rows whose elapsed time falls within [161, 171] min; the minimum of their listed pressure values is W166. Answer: 55.8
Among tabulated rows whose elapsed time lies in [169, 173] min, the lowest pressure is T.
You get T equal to 60.8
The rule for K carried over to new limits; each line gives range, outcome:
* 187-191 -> 135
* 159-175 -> 84.8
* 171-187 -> 123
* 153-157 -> 107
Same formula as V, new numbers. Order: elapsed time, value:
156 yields 104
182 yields 107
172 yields 62.6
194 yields 133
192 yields 130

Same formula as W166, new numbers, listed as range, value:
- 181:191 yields 107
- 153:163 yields 68.8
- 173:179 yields 66.6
